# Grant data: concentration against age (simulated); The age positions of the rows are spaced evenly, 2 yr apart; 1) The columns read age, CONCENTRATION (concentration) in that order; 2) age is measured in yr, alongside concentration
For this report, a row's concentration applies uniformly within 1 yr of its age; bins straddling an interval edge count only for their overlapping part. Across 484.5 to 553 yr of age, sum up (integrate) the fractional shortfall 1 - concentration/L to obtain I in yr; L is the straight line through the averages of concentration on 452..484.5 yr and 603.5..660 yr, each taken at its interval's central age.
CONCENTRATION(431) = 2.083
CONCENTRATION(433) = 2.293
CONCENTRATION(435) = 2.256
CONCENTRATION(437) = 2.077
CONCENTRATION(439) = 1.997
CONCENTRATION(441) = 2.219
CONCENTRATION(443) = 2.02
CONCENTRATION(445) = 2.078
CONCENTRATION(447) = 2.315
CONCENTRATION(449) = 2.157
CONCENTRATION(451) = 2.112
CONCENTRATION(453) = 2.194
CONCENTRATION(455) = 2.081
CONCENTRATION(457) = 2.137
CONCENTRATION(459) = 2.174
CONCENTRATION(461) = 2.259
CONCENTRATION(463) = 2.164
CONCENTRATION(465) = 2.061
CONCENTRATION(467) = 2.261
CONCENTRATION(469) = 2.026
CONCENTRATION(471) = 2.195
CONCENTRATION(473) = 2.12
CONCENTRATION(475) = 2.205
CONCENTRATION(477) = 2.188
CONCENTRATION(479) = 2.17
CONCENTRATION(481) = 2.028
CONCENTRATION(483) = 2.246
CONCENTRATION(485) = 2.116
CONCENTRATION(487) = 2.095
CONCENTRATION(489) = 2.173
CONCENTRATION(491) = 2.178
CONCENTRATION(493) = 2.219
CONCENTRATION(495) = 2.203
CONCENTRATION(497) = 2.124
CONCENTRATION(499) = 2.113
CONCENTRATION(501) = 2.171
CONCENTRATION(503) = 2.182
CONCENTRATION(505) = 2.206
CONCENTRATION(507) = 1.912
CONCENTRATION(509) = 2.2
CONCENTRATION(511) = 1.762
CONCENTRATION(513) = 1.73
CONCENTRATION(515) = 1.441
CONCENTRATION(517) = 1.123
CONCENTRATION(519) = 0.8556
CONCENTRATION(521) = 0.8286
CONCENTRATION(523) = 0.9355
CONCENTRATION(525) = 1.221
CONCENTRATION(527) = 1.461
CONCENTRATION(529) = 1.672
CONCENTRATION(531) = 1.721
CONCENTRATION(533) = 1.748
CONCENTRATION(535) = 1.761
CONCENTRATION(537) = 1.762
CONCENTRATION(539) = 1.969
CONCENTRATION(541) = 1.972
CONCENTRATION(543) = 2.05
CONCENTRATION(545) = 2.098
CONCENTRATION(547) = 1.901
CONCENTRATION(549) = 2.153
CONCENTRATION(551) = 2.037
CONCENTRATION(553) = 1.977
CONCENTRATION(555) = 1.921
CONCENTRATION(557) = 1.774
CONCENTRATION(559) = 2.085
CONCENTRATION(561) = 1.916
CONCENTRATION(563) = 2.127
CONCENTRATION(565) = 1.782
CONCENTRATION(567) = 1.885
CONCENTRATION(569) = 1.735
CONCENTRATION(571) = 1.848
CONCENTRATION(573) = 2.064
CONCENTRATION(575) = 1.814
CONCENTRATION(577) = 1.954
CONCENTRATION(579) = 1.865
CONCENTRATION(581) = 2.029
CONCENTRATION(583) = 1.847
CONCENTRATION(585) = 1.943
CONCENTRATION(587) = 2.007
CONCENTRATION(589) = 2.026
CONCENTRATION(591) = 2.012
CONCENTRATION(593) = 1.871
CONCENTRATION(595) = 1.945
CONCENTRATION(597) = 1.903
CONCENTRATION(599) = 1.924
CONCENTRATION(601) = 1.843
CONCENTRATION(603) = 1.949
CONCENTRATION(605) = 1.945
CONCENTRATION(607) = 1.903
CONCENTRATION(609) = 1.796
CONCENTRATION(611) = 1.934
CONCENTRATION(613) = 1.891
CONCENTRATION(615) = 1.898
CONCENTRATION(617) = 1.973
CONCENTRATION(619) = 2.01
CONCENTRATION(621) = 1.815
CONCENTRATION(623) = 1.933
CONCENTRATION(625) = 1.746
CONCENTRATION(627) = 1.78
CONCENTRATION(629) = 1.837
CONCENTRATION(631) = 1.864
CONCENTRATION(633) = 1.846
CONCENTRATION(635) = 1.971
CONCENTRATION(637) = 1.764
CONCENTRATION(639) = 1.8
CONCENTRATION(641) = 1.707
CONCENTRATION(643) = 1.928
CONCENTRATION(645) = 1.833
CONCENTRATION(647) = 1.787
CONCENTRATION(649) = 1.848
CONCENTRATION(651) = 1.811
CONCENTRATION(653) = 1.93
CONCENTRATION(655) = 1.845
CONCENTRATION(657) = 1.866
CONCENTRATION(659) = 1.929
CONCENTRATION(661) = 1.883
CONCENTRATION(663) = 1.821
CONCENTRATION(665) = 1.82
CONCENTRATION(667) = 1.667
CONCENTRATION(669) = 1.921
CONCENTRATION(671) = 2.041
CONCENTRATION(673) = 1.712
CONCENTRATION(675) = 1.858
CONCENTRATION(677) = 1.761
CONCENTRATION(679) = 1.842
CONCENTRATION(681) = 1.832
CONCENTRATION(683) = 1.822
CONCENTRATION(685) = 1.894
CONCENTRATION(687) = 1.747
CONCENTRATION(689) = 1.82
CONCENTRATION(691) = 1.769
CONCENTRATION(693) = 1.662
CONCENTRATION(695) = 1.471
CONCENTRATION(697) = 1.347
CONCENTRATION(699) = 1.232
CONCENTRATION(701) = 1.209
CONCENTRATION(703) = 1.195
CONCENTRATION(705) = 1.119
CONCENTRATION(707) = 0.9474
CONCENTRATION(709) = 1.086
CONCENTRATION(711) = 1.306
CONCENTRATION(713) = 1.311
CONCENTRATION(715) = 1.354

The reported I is 8.0 yr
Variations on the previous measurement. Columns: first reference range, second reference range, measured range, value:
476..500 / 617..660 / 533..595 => 2.01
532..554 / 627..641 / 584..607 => -0.73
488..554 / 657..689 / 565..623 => -2.81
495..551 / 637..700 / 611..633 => -1.28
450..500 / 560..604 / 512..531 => 7.18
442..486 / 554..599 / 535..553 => 0.10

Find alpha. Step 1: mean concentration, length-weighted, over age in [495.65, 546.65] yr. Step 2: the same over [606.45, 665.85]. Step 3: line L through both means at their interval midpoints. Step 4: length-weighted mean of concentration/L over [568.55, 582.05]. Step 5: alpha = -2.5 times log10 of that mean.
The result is -0.07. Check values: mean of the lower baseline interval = 1.73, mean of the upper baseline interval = 1.86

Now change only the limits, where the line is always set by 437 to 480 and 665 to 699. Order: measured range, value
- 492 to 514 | -0.003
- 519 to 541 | 0.322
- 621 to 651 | -0.001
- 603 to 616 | -0.013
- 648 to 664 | -0.044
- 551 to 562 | 0.015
